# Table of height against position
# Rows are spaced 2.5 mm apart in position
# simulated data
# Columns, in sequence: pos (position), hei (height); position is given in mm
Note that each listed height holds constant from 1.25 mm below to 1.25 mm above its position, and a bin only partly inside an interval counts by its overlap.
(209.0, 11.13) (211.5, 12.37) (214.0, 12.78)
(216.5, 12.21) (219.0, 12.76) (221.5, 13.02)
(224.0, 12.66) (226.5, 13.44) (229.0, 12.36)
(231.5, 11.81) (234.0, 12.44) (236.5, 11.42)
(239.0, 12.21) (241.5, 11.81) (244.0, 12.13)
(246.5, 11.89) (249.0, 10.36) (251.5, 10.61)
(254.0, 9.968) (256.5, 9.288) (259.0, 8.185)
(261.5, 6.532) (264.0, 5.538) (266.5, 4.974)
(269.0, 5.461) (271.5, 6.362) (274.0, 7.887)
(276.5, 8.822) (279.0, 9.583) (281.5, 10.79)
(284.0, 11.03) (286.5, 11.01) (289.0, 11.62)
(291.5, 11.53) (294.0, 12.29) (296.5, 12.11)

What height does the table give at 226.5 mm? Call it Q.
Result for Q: 13.44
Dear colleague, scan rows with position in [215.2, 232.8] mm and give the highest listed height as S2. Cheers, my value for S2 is 13.44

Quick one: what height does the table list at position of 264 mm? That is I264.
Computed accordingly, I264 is 5.538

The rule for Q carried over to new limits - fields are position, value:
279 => 9.583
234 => 12.44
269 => 5.461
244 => 12.13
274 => 7.887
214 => 12.78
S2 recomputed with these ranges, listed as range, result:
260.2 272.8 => 6.532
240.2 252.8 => 12.13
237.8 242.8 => 12.21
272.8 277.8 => 8.822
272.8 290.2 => 11.62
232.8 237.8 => 12.44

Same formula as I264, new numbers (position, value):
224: 12.66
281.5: 10.79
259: 8.185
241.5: 11.81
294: 12.29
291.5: 11.53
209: 11.13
